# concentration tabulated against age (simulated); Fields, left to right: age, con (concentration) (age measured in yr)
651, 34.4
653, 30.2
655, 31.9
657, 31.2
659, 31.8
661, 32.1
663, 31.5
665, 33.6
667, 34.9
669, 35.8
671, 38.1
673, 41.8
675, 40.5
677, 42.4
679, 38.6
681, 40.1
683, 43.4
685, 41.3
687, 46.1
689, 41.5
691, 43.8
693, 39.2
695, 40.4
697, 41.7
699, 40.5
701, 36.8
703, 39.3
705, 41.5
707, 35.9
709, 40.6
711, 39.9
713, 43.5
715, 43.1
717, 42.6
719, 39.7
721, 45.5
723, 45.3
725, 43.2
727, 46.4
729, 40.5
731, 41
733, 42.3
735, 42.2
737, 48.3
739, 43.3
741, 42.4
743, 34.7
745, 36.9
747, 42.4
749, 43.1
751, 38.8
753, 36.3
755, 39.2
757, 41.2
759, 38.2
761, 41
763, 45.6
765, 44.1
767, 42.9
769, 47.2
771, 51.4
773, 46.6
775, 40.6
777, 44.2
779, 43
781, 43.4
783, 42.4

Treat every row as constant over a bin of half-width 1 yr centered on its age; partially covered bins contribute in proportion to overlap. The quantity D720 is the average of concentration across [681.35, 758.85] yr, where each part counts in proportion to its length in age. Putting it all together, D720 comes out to 41.4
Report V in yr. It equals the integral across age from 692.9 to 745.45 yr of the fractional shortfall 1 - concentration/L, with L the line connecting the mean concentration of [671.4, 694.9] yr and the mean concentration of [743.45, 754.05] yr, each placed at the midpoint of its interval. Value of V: -1.5 yr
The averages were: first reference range 41.6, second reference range 39.2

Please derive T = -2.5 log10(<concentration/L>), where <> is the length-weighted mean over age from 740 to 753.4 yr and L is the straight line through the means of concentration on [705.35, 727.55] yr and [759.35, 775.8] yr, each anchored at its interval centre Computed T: 0.11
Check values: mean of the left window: 42.2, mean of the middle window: 39.4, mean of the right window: 44.7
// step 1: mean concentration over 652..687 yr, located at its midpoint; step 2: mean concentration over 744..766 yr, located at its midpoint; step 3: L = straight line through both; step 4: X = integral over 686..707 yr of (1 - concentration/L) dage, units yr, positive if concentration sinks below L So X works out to -1.6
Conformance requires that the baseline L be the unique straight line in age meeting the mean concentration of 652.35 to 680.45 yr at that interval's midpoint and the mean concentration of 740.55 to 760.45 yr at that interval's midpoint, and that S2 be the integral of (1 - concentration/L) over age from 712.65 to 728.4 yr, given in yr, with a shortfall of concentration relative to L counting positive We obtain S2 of -2.36 yr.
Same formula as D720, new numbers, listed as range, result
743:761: 39.3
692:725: 41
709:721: 42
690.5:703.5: 40.1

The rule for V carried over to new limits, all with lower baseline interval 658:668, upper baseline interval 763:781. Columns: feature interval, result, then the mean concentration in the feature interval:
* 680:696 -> -2.9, 42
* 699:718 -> -1.3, 40.4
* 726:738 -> -0.9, 43.5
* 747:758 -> 0.7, 40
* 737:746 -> 0.3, 40.3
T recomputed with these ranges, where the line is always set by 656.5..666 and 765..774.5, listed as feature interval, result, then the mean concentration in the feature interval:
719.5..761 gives 0.02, 41.5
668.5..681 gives -0.17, 39.7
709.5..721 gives -0.08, 42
